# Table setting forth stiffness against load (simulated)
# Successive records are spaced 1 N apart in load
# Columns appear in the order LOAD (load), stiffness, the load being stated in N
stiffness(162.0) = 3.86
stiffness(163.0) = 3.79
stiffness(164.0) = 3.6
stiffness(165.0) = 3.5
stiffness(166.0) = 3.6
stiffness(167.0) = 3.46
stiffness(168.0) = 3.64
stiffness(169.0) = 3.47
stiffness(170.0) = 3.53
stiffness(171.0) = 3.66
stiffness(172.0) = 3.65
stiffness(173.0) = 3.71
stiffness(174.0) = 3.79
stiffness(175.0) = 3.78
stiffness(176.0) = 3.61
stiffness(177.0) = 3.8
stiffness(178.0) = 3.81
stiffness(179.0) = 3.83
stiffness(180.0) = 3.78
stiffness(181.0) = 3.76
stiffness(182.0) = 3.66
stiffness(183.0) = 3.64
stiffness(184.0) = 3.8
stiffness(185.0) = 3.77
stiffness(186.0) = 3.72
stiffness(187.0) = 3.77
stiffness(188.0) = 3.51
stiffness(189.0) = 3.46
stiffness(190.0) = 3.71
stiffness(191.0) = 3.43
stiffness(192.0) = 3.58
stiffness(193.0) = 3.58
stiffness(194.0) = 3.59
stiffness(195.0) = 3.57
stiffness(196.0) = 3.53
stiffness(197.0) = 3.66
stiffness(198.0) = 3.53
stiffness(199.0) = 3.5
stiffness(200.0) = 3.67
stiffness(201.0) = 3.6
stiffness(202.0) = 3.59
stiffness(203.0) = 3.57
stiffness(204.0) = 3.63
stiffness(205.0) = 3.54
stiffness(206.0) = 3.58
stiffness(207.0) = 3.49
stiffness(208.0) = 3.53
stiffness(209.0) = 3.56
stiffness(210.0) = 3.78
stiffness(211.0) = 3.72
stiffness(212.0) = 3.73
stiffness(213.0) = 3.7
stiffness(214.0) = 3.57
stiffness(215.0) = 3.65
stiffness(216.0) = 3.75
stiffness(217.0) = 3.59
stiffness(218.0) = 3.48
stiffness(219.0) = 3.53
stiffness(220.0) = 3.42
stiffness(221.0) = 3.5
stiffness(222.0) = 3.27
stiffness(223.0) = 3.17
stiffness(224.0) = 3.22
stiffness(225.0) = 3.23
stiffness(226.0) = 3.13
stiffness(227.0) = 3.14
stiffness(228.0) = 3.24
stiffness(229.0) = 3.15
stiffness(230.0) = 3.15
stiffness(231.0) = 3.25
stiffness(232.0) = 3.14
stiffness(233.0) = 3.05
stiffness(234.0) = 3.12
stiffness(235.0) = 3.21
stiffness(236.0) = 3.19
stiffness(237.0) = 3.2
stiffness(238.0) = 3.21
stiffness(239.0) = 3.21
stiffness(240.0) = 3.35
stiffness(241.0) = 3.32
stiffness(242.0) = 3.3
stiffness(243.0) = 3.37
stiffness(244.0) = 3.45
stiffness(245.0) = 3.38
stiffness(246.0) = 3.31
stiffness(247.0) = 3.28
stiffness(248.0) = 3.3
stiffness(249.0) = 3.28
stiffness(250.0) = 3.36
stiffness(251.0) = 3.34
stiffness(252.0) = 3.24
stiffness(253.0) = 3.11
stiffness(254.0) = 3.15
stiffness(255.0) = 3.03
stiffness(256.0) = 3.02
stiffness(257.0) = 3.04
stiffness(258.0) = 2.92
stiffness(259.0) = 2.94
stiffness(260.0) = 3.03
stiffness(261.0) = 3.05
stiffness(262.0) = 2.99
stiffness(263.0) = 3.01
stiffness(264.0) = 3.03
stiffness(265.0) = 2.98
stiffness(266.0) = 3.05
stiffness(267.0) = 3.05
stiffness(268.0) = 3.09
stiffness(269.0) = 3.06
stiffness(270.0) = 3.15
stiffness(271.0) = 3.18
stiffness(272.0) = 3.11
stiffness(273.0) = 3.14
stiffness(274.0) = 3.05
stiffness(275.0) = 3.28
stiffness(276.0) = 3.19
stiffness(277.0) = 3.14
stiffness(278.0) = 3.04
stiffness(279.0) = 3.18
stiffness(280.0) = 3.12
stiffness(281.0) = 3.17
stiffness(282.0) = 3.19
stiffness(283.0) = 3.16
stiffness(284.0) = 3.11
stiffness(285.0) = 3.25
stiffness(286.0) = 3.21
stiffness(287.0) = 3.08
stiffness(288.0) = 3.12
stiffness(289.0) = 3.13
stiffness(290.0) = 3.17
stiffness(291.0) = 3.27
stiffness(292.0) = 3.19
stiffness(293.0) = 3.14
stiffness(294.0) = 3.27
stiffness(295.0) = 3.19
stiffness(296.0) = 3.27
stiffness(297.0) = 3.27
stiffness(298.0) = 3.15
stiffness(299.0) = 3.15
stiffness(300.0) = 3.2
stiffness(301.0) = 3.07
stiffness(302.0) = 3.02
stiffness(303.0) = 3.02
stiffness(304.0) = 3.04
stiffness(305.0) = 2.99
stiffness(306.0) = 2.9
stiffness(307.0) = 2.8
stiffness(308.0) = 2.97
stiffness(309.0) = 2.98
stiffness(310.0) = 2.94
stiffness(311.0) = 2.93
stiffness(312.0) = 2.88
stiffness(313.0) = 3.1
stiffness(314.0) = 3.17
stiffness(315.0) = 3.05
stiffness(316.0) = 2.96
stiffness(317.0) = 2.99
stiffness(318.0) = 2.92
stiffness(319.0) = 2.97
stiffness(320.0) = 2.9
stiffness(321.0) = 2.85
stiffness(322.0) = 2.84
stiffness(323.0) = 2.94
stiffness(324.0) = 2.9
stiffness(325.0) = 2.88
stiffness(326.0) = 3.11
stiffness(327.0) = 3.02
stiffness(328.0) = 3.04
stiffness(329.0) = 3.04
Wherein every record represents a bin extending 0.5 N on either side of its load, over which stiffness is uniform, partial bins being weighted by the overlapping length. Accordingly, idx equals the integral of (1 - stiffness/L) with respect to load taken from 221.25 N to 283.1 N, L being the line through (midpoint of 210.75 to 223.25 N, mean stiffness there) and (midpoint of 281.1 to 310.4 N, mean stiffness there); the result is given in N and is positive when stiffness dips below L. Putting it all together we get 3.44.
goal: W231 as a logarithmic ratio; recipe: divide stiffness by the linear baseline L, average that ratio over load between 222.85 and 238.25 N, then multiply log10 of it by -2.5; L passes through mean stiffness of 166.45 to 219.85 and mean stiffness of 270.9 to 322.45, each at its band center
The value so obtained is 0.09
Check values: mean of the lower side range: 3.63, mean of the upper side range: 3.08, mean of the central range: 3.17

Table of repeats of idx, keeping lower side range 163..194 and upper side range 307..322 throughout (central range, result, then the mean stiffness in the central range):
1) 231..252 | 0.41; 3.27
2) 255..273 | 0.98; 3.04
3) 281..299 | -0.57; 3.19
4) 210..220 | -0.47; 3.63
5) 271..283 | 0.02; 3.15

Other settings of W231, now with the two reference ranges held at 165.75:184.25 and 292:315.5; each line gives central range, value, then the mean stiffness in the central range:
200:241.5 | 0.019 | 3.4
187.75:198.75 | 0.011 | 3.56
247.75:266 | 0.066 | 3.1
